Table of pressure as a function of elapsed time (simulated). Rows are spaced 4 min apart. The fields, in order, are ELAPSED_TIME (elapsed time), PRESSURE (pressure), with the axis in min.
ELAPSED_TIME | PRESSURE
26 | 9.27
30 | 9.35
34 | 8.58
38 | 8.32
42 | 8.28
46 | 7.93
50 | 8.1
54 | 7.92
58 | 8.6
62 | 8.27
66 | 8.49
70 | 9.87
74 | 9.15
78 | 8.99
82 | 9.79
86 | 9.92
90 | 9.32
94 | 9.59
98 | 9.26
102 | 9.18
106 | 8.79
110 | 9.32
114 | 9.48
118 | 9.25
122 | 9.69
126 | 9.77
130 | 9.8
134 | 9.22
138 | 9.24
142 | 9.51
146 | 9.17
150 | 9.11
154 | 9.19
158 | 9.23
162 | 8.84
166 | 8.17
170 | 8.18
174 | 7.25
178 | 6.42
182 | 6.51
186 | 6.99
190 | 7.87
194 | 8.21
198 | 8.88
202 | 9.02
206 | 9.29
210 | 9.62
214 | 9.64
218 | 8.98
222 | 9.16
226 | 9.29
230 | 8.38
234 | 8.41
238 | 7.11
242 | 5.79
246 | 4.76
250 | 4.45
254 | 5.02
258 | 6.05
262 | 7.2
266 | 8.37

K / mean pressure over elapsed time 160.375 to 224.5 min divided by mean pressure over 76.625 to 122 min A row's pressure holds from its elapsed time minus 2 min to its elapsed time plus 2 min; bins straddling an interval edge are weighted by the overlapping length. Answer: 0.9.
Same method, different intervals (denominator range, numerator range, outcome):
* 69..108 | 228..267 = 0.69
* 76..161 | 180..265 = 0.82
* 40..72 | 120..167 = 1.10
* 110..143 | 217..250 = 0.79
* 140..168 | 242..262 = 0.59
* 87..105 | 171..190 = 0.75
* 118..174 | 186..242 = 0.94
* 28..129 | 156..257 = 0.87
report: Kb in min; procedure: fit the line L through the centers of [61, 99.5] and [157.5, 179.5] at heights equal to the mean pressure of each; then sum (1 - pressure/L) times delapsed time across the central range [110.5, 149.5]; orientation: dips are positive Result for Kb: -4.1 min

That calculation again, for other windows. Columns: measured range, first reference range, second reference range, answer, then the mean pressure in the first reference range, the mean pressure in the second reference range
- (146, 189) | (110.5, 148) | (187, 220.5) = 5.3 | 9.45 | 8.88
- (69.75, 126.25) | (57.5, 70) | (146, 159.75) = -3.5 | 8.66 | 9.17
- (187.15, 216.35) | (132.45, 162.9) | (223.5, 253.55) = -4.2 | 9.2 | 6.83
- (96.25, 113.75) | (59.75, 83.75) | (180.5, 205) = -0.8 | 9.08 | 8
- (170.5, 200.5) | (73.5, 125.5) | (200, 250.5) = 3.5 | 9.38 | 8.1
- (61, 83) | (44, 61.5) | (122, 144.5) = -1.6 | 8.15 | 9.52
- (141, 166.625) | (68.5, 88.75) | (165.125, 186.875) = -4.3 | 9.53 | 7.22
